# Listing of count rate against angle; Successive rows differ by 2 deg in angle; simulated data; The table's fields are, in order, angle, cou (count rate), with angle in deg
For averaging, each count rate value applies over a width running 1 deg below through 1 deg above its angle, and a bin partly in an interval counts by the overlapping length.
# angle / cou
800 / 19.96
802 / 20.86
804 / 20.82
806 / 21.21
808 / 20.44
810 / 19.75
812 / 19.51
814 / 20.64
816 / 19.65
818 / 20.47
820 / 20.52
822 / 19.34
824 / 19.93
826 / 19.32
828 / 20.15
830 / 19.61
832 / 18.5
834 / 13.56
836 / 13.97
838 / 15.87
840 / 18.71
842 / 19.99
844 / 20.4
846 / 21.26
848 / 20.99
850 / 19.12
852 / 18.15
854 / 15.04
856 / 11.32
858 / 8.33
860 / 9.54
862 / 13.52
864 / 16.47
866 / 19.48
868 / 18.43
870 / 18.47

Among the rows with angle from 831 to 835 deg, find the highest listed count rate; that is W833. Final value 18.5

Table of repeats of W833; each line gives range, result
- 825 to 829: 20.15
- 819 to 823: 20.52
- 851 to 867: 19.48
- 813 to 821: 20.64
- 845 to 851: 21.26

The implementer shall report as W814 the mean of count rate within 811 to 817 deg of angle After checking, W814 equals 19.9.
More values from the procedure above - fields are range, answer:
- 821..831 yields 19.7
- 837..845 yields 18.7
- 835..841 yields 16.2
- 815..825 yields 20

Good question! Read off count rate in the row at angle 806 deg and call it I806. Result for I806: 21.21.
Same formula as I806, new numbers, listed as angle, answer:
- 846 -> 21.26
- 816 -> 19.65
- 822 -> 19.34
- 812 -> 19.51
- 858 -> 8.33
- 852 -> 18.15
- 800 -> 19.96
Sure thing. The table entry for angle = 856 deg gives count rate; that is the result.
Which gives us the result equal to 11.32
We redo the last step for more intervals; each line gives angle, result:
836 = 13.97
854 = 15.04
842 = 19.99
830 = 19.61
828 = 20.15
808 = 20.44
